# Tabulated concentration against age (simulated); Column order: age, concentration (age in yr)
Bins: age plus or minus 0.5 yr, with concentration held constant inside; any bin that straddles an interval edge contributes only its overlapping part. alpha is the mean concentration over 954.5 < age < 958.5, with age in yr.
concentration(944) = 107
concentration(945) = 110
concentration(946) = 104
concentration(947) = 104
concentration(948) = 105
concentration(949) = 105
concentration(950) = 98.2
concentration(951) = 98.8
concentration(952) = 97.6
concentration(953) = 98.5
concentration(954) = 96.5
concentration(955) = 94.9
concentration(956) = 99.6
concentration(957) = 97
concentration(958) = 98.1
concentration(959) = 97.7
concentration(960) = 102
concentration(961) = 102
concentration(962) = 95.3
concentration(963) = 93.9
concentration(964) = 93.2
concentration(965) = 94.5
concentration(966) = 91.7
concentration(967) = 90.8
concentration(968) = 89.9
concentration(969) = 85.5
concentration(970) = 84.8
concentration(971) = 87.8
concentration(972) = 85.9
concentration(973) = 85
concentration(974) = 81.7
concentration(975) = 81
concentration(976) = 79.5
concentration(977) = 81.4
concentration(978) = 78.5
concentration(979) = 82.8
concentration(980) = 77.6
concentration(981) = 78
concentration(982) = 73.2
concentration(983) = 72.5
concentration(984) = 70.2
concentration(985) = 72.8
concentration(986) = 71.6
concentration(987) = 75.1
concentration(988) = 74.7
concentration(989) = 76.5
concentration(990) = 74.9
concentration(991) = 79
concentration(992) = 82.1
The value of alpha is 97.4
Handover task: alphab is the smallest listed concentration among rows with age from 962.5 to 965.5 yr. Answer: 93.2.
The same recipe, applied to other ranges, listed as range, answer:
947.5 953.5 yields 97.6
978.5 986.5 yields 70.2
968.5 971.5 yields 84.8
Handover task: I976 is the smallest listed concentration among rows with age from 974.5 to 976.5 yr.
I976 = 79.5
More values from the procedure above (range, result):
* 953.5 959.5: 94.9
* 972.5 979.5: 78.5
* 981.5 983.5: 72.5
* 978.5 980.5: 77.6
